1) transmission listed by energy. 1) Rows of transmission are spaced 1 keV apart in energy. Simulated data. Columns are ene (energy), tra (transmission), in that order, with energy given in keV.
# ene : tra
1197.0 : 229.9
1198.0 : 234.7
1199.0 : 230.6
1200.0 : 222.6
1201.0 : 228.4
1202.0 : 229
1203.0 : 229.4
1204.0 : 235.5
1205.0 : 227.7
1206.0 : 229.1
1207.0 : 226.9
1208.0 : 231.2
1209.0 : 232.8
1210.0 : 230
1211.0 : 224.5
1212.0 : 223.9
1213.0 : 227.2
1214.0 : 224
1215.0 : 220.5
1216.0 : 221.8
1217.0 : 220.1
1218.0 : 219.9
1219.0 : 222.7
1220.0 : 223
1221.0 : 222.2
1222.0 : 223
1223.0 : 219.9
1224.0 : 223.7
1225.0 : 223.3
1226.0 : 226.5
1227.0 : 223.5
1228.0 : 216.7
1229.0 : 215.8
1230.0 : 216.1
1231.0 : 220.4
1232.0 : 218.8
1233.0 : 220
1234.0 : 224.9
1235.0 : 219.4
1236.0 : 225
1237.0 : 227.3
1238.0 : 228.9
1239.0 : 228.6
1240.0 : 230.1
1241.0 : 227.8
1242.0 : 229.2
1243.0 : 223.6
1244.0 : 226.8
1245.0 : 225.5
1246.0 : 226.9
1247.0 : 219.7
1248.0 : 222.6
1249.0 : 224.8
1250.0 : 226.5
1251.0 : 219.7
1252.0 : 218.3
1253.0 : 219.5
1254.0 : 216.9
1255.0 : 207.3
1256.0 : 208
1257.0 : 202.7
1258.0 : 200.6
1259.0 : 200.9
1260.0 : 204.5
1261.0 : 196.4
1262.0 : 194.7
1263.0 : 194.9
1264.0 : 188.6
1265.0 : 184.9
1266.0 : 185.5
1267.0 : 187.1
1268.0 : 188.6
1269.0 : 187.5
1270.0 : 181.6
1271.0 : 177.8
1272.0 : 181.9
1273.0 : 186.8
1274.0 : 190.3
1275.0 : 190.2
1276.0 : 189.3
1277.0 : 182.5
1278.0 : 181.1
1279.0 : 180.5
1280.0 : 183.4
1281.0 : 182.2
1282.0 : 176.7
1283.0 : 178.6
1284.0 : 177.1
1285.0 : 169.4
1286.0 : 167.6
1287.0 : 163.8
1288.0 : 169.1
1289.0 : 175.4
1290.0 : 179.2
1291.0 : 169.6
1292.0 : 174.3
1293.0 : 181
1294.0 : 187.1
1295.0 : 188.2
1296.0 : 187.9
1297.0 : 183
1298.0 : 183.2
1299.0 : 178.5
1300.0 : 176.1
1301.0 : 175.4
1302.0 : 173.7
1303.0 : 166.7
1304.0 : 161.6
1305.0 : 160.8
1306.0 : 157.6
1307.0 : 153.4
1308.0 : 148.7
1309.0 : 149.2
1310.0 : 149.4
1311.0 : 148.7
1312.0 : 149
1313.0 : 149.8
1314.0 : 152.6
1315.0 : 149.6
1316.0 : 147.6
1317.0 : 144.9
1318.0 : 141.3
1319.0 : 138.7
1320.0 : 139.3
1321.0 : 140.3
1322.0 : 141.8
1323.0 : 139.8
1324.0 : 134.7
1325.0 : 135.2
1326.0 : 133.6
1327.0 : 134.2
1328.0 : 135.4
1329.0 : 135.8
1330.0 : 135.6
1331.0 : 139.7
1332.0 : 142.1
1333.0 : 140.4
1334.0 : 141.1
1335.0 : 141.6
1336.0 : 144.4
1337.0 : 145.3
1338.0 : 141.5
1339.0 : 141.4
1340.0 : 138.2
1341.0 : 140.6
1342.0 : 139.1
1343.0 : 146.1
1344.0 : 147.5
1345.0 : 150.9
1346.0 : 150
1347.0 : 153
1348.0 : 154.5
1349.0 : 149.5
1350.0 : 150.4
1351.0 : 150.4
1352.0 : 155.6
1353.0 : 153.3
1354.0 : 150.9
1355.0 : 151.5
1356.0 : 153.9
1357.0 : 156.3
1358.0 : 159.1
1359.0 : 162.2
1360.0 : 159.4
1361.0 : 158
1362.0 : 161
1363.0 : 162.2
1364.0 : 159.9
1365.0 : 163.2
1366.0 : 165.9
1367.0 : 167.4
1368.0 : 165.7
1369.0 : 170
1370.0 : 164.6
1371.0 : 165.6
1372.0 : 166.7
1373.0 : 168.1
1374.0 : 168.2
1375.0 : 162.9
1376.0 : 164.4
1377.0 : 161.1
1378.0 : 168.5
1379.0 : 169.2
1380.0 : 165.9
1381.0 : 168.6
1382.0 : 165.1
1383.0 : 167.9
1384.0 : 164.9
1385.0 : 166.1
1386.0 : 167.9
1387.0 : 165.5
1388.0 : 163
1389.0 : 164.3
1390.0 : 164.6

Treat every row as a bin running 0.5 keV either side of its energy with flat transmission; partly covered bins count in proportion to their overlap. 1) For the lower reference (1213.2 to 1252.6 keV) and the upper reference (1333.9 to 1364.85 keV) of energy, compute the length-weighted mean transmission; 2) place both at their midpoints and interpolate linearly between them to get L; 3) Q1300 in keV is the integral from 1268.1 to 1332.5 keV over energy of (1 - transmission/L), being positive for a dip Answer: 6.4 keV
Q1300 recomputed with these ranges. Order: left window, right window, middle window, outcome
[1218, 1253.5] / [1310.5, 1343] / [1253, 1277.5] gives 0.41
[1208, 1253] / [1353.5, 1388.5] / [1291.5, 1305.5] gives 1.26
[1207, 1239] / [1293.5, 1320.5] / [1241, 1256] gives -1.27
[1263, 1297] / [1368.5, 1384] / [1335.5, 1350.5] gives 2.22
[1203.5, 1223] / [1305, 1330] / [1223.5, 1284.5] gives -3.98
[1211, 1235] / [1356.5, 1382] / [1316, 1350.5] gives 6.99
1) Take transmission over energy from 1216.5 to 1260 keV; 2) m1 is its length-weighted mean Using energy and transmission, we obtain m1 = 220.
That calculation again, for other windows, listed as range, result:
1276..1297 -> 178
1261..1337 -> 165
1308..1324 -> 145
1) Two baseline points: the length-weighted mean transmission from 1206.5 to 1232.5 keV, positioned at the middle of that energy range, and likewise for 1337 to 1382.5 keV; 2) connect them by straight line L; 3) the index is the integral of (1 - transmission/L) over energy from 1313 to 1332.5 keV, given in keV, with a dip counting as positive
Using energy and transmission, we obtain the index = 3.8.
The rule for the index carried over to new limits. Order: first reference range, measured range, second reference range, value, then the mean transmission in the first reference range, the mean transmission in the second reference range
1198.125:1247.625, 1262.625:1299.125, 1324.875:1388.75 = 2.4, 225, 155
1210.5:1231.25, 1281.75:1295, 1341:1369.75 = 1.0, 222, 156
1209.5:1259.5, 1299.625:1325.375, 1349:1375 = 4.6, 221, 160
